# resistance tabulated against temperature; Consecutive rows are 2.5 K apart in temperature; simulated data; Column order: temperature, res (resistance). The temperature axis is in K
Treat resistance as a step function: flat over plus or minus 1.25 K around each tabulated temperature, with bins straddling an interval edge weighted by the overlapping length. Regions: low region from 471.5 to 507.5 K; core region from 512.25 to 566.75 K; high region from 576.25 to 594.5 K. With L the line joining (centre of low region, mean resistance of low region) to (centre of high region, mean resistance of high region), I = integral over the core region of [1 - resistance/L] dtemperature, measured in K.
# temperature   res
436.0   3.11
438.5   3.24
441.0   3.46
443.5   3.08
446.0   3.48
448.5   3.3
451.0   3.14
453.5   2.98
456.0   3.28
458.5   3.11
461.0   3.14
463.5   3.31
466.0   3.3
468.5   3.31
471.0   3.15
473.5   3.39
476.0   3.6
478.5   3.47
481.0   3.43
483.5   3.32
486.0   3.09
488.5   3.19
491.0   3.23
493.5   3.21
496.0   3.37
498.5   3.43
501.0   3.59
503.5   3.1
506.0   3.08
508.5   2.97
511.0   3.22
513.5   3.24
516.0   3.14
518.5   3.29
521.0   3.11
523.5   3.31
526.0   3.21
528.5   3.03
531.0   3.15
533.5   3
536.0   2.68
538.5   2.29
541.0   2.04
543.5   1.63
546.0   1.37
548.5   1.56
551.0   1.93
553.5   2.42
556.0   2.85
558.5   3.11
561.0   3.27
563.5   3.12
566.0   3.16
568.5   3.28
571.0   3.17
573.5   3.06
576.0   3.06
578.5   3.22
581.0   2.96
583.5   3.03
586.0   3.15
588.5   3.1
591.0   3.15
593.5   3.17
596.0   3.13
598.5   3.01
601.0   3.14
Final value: 8.3 K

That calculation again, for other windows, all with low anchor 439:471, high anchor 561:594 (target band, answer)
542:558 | 5.77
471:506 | -1.27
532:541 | 1.65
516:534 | 0.08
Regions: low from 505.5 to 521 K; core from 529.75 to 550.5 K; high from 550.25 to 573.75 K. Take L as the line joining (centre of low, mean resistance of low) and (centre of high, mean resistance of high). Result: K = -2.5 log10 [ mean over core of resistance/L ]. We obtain 0.35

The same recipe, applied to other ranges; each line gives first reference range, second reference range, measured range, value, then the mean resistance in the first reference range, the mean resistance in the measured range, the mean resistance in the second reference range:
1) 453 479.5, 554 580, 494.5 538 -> 0.01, 3.28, 3.16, 3.11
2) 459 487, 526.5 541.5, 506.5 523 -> -0.08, 3.32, 3.16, 2.76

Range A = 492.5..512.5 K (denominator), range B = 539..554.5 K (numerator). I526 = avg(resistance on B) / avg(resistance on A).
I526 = 0.6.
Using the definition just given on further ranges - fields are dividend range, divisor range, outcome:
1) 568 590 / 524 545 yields 1.18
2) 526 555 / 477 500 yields 0.70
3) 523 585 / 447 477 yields 0.85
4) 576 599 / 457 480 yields 0.94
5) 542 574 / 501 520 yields 0.82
